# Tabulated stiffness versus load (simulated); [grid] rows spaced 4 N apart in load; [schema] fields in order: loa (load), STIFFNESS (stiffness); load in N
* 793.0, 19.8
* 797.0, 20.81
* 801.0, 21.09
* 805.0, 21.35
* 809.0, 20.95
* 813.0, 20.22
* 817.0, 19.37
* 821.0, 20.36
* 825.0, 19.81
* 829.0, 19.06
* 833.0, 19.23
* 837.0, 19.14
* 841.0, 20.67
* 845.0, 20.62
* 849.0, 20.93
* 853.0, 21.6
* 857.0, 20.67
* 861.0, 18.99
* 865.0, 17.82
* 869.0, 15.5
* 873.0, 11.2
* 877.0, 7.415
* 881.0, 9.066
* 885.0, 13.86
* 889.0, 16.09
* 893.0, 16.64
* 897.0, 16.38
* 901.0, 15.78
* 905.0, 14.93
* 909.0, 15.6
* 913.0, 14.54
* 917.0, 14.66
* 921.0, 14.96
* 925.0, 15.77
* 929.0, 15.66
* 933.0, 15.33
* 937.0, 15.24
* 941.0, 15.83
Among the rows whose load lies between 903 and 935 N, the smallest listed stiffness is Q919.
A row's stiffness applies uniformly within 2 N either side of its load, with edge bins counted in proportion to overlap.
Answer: 14.54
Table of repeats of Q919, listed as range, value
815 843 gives 19.06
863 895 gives 7.415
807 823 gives 19.37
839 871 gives 15.5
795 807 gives 20.81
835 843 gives 19.14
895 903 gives 15.78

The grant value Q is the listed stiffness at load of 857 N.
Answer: 20.67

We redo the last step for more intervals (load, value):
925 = 15.77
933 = 15.33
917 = 14.66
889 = 16.09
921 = 14.96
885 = 13.86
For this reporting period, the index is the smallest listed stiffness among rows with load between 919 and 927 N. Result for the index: 14.96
